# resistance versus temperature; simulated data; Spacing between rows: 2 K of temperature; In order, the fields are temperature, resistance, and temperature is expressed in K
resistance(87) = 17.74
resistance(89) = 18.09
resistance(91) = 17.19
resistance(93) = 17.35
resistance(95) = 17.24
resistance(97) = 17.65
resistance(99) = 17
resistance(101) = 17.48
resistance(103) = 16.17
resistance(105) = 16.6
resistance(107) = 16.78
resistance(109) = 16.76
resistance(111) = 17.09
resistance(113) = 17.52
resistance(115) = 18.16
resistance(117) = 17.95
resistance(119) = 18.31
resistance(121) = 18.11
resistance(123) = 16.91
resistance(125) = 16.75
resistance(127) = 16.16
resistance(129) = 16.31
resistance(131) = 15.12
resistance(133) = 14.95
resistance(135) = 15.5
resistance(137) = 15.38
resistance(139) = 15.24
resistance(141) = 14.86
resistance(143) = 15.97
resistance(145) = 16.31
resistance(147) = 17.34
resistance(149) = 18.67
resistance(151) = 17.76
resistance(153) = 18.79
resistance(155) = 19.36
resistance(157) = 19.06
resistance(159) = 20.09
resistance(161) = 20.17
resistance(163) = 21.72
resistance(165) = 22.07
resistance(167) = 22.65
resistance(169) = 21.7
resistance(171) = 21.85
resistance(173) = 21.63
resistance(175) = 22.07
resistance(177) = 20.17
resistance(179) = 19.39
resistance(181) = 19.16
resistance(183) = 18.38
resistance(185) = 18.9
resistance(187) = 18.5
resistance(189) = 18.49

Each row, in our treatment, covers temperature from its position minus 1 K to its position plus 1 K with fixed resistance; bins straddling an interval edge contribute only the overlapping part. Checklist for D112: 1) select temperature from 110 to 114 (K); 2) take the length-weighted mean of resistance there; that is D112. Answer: 17.3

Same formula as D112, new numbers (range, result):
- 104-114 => 16.9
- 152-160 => 19.3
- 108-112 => 16.9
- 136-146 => 15.6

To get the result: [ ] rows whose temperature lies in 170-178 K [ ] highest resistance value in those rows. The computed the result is 22.07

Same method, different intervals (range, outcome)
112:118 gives 18.16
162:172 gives 22.65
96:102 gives 17.65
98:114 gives 17.52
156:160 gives 20.09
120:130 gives 18.11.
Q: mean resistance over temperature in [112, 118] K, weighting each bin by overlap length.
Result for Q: 17.9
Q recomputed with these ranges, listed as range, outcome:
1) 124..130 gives 16.4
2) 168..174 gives 21.7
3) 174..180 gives 20.5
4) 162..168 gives 22.1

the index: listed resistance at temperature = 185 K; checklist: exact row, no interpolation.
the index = 18.9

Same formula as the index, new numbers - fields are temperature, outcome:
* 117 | 17.95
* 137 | 15.38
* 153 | 18.79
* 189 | 18.49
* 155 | 19.36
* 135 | 15.5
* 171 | 21.85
